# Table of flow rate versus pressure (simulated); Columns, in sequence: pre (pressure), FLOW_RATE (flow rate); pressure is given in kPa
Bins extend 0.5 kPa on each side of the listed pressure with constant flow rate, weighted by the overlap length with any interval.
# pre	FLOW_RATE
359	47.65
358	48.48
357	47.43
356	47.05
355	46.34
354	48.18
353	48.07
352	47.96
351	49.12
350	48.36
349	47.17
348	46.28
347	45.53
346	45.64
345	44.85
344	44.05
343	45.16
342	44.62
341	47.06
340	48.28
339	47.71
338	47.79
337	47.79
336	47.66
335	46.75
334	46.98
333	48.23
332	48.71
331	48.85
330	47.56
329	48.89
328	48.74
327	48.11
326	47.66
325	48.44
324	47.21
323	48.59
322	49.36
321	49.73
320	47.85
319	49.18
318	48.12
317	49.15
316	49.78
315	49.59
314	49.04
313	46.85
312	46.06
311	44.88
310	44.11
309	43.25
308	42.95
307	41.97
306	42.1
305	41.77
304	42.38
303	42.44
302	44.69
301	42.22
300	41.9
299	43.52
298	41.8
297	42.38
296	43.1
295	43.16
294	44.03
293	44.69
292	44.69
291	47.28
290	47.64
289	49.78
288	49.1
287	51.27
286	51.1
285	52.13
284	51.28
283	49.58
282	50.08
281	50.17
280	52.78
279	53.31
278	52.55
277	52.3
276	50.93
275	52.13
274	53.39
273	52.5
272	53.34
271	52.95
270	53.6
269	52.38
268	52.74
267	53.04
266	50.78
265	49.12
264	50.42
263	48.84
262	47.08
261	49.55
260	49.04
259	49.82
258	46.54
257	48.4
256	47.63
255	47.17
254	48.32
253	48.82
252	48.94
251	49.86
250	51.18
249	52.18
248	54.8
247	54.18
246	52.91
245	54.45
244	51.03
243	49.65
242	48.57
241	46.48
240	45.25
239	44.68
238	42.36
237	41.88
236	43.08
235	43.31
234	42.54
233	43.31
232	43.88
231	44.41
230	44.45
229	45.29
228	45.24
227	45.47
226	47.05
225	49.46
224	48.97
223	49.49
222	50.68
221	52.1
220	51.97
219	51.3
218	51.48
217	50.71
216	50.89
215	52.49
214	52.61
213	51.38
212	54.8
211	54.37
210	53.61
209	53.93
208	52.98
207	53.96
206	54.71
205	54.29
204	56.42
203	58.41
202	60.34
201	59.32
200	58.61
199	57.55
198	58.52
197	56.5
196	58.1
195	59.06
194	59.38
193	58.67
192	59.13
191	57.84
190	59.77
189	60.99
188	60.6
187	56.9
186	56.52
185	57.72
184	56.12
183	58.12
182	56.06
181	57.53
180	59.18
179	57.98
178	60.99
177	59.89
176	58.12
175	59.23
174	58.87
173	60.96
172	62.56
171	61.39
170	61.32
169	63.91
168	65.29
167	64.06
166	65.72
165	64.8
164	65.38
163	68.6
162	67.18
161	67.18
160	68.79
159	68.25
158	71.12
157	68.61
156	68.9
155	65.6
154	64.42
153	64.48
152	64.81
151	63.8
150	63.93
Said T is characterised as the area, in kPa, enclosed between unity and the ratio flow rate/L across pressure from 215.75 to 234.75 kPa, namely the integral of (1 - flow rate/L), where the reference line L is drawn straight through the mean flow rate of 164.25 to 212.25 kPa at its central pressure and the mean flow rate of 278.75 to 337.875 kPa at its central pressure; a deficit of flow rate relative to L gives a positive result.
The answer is 2.55 kPa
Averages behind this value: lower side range 58.7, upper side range 47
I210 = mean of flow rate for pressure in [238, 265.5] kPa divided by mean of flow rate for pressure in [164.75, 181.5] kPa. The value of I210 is 0.81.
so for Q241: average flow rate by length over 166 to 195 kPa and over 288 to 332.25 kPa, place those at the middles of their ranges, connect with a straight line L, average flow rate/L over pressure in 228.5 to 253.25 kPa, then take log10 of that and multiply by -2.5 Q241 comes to 0.125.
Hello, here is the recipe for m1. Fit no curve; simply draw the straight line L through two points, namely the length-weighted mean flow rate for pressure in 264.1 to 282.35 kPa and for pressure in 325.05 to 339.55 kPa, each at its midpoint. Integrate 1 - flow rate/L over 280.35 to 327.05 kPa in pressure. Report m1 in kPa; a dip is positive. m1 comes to 3.2 kPa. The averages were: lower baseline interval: 52.1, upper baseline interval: 48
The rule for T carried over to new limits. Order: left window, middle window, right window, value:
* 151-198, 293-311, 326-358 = 2.78 kPa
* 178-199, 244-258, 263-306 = 0.38 kPa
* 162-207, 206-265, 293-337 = 5.68 kPa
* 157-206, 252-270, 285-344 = 0.92 kPa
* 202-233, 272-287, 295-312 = -2.19 kPa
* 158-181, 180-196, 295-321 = 0.64 kPa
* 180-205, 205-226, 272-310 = 1.36 kPa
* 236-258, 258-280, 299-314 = -2.11 kPa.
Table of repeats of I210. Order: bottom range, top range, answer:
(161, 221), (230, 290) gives 0.85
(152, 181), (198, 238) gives 0.79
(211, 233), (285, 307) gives 0.91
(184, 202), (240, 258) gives 0.85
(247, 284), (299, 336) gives 0.92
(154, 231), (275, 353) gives 0.82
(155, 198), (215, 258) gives 0.78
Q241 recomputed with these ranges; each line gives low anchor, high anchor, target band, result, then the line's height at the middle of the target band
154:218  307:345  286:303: 0.112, 50.1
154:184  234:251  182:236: 0.040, 55.1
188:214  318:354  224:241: 0.220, 54.7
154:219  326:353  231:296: 0.087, 53.3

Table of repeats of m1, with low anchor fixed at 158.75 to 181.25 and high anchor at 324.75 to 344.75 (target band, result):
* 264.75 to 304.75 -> 2.7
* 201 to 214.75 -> 1.0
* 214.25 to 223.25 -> 1.1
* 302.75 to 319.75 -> 1.4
